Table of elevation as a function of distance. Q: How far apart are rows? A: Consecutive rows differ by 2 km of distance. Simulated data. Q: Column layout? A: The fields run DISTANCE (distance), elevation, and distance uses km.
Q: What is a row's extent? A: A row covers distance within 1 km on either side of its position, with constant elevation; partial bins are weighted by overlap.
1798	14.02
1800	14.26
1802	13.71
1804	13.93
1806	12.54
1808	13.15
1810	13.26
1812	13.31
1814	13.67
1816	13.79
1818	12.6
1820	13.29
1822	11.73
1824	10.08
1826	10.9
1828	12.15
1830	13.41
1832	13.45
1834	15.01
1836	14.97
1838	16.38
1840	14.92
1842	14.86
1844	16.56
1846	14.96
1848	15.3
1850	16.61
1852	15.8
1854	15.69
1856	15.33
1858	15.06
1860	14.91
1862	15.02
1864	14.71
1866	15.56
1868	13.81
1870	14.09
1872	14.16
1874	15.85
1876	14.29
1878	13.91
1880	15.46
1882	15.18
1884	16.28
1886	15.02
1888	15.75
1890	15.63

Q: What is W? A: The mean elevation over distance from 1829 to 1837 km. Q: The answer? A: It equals 14.2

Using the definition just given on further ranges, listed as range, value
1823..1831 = 11.6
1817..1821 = 12.9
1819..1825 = 11.7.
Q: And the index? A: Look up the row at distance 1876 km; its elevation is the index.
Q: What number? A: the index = 14.29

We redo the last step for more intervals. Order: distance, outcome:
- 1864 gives 14.71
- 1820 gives 13.29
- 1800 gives 14.26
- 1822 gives 11.73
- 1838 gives 16.38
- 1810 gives 13.26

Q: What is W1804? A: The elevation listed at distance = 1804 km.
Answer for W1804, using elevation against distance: 13.93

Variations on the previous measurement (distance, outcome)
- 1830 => 13.41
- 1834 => 15.01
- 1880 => 15.46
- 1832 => 13.45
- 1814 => 13.67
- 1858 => 15.06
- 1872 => 14.16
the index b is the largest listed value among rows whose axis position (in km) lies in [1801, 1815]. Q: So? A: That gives 13.93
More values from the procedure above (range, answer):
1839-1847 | 16.56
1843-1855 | 16.61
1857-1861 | 15.06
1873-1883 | 15.85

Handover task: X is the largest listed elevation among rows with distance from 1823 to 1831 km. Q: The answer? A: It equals 13.41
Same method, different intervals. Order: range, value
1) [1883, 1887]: 16.28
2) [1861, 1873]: 15.56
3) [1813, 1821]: 13.79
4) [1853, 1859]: 15.69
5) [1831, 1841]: 16.38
